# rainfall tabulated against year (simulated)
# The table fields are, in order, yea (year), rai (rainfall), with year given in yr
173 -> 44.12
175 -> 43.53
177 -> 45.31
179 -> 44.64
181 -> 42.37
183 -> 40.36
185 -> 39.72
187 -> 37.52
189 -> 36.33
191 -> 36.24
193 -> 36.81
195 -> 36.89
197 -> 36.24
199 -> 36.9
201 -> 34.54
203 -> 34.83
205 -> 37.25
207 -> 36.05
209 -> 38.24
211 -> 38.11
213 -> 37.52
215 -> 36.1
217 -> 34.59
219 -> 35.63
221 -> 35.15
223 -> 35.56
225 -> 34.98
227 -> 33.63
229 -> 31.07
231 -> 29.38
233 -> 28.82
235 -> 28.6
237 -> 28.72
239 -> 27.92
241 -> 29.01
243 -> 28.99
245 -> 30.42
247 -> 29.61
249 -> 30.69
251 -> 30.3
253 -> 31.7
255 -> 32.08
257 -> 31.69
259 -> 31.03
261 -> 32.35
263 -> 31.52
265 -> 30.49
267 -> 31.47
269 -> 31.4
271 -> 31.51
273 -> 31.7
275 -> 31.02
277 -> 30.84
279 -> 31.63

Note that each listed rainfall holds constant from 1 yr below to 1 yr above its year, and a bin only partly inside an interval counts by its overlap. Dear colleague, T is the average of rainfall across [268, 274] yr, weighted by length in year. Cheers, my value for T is 31.5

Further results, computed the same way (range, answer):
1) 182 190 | 38.5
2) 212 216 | 36.8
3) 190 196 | 36.6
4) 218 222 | 35.4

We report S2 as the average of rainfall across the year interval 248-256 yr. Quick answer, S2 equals 31.2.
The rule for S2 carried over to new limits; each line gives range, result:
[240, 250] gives 29.7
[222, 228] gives 34.7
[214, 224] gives 35.4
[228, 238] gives 29.3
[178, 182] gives 43.5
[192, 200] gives 36.7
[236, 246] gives 29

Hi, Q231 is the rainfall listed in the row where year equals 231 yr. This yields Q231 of 29.38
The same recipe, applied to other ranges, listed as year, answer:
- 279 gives 31.63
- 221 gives 35.15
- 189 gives 36.33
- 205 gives 37.25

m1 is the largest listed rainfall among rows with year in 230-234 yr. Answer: 29.38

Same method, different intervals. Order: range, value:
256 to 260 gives 31.69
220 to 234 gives 35.56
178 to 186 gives 44.64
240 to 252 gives 30.69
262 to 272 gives 31.52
